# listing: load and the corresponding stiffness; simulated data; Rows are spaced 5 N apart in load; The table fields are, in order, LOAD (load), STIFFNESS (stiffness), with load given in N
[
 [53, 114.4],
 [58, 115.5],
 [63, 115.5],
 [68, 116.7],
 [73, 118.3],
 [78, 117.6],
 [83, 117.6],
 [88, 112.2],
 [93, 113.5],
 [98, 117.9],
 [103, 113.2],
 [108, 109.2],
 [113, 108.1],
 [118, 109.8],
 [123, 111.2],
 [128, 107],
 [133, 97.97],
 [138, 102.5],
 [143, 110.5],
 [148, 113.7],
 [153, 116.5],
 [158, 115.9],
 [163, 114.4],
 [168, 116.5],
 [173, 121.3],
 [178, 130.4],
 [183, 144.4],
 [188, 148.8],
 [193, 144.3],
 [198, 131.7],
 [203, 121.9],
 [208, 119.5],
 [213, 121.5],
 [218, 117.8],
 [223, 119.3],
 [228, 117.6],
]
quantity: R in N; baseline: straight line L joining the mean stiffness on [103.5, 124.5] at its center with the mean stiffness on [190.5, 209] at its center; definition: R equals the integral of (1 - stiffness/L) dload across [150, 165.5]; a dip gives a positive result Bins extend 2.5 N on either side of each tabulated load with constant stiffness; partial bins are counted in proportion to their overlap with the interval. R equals 0.6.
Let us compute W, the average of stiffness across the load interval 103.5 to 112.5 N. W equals 110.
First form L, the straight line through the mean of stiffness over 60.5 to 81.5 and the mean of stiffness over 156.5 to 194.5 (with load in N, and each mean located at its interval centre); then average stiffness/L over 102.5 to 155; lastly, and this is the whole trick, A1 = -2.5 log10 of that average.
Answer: 0.14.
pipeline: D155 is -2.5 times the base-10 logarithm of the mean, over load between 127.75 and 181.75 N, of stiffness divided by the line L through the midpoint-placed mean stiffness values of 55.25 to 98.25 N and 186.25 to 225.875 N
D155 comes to 0.08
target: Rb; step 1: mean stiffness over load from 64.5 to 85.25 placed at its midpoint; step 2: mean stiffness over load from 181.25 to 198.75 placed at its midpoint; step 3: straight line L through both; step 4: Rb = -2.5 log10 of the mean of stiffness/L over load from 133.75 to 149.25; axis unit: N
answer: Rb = 0.23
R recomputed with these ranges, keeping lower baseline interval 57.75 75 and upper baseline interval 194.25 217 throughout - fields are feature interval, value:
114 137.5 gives 2.7 N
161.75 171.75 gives 0.5 N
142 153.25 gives 0.7 N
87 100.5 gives 0.4 N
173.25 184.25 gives -0.9 N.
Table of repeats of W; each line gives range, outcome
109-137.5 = 107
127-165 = 110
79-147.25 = 110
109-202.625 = 119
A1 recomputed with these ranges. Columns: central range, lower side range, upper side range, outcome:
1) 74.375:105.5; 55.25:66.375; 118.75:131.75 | -0.031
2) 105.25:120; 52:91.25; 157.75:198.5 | 0.117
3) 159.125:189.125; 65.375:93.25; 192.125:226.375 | -0.051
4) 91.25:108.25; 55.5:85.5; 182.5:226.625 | 0.051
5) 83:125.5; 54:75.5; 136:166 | 0.023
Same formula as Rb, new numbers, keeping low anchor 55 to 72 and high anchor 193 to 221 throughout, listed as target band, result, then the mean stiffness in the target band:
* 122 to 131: 0.11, 108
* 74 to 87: 0.00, 117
